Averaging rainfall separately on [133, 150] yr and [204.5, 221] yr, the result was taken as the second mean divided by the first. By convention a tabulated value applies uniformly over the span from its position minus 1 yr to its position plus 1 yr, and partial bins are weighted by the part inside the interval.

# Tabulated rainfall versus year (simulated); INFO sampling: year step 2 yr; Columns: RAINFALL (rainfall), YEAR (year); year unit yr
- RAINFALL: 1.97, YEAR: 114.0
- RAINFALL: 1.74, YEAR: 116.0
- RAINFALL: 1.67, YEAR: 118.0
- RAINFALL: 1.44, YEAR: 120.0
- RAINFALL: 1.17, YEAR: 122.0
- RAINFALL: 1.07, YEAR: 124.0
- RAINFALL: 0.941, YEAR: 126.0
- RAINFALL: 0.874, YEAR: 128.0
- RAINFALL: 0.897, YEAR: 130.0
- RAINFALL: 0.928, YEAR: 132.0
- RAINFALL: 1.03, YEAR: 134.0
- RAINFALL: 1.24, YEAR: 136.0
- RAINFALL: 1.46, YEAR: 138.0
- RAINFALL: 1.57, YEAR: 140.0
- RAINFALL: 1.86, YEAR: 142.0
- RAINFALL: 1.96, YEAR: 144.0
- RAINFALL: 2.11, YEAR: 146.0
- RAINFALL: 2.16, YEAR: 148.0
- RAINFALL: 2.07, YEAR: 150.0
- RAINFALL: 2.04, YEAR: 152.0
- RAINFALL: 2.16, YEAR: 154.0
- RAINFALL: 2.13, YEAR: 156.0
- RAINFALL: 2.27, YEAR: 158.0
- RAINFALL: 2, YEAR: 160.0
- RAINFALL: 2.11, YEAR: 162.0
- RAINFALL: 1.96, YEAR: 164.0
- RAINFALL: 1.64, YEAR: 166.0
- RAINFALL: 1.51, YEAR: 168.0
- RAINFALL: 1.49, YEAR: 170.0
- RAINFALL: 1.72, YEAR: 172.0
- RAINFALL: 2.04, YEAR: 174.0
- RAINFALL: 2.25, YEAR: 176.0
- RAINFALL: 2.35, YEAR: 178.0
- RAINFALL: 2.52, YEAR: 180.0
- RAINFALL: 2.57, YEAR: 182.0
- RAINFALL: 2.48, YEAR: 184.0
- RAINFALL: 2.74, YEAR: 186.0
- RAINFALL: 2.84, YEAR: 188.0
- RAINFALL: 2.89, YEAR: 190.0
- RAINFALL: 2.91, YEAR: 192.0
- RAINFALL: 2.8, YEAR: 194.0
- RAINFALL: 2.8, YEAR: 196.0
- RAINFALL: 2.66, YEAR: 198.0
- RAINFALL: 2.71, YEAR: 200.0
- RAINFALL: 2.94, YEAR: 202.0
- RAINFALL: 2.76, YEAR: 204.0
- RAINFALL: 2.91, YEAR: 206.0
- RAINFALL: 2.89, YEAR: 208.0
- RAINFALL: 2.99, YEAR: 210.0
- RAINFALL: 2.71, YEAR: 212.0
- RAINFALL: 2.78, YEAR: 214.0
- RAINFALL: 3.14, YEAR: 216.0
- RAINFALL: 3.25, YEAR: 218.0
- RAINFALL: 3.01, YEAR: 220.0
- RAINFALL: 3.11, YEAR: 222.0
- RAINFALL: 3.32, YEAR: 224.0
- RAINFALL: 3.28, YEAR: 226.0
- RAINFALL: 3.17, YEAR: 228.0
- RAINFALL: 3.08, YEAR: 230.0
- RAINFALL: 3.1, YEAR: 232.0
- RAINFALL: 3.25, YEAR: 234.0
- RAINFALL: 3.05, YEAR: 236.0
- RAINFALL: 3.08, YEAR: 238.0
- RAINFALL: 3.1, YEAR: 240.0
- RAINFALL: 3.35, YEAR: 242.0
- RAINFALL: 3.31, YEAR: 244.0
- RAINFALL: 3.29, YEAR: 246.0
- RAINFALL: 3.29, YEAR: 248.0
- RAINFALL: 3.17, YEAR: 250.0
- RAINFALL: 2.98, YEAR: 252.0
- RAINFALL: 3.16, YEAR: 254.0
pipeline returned 1.7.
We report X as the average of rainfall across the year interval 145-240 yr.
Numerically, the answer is 2.6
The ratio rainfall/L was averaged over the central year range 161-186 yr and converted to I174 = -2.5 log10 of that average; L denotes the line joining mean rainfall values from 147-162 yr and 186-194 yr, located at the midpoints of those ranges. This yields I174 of 0.209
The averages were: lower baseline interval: 2.12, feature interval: 2.08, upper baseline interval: 2.85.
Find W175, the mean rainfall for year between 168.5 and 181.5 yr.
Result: 2.06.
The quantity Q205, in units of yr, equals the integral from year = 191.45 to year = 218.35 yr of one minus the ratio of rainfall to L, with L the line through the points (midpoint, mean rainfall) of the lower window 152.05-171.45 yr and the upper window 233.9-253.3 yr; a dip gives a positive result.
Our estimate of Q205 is -2.9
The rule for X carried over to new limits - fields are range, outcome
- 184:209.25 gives 2.81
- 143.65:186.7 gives 2.1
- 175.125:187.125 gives 2.49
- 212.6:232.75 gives 3.12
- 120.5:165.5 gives 1.63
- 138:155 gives 1.96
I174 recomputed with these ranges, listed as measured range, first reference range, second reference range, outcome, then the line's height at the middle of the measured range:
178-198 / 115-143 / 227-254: -0.19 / 2.28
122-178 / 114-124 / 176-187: 0.20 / 2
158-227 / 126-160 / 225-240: -0.04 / 2.48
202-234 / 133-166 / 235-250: -0.07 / 2.86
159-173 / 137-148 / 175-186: 0.24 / 2.22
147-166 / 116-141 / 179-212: -0.12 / 1.87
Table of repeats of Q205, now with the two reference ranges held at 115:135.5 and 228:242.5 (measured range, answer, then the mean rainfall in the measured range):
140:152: -3.4 yr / 1.99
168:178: 0.7 yr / 1.89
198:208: -1.0 yr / 2.82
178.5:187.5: -1.5 yr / 2.58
